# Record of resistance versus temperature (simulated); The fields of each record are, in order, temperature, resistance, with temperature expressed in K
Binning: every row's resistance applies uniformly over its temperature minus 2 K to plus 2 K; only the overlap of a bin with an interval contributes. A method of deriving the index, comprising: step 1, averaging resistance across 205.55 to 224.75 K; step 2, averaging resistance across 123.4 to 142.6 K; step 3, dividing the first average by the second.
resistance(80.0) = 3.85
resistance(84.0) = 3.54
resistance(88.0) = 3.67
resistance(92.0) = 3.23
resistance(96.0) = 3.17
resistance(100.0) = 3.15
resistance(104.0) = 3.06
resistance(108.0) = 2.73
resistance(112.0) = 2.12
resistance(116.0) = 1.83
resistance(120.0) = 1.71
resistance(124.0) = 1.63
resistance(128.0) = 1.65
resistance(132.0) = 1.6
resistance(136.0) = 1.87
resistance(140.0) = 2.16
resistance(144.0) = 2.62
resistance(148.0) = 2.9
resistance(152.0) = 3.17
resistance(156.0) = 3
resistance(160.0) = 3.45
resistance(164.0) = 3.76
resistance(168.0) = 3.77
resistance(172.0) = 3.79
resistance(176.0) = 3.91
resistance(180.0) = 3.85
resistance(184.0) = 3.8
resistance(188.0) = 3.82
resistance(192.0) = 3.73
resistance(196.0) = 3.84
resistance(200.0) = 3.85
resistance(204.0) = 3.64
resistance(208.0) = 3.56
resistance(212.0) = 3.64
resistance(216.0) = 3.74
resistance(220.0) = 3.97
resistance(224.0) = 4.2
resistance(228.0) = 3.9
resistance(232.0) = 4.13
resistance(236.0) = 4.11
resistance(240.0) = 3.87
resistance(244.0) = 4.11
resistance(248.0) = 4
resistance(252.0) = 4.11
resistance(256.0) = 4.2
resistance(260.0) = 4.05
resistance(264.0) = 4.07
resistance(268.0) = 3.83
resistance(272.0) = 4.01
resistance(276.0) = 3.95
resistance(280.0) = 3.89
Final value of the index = 2.08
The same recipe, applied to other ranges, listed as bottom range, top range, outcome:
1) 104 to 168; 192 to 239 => 1.56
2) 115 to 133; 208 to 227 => 2.29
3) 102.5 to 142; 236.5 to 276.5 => 1.99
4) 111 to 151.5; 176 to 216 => 1.83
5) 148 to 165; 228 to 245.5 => 1.23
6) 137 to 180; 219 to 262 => 1.25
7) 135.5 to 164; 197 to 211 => 1.29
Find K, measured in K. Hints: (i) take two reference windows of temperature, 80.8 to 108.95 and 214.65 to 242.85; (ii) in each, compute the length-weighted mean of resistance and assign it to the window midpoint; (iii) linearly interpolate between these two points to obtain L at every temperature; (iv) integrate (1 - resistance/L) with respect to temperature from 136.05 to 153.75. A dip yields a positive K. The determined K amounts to 4.6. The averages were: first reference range 3.27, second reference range 4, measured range 2.61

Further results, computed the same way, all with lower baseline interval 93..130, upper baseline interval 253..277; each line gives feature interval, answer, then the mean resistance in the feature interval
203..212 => -0.5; 3.6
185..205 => -3.2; 3.78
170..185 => -3.7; 3.84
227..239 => -1.2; 4.04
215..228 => -1.5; 3.98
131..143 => 3.1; 1.96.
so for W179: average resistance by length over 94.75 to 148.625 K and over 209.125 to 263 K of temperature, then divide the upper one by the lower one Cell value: 1.8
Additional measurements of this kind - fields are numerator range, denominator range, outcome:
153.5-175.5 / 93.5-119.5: 1.36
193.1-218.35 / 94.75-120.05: 1.44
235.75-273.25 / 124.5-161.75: 1.65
